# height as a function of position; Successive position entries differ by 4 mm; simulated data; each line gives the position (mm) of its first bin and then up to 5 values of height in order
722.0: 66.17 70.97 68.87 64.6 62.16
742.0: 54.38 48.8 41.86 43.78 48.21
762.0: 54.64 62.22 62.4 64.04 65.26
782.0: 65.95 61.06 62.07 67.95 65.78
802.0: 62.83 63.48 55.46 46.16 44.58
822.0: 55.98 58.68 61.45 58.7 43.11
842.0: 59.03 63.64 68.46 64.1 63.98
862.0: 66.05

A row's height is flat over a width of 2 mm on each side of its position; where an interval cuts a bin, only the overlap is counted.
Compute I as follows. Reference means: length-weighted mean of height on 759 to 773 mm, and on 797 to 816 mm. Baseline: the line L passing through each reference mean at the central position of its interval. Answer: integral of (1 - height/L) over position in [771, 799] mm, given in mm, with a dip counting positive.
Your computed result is -2.68 mm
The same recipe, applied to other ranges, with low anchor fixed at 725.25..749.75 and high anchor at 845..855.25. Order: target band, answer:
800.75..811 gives 0.4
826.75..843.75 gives 2.4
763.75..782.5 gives -0.6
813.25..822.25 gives 2.3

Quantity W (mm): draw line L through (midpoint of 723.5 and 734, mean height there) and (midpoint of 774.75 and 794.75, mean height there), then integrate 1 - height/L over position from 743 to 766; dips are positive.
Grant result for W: 6.1 mm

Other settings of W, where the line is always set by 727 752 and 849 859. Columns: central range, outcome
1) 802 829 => 3.3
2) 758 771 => 0.3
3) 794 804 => -0.6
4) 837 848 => 1.4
